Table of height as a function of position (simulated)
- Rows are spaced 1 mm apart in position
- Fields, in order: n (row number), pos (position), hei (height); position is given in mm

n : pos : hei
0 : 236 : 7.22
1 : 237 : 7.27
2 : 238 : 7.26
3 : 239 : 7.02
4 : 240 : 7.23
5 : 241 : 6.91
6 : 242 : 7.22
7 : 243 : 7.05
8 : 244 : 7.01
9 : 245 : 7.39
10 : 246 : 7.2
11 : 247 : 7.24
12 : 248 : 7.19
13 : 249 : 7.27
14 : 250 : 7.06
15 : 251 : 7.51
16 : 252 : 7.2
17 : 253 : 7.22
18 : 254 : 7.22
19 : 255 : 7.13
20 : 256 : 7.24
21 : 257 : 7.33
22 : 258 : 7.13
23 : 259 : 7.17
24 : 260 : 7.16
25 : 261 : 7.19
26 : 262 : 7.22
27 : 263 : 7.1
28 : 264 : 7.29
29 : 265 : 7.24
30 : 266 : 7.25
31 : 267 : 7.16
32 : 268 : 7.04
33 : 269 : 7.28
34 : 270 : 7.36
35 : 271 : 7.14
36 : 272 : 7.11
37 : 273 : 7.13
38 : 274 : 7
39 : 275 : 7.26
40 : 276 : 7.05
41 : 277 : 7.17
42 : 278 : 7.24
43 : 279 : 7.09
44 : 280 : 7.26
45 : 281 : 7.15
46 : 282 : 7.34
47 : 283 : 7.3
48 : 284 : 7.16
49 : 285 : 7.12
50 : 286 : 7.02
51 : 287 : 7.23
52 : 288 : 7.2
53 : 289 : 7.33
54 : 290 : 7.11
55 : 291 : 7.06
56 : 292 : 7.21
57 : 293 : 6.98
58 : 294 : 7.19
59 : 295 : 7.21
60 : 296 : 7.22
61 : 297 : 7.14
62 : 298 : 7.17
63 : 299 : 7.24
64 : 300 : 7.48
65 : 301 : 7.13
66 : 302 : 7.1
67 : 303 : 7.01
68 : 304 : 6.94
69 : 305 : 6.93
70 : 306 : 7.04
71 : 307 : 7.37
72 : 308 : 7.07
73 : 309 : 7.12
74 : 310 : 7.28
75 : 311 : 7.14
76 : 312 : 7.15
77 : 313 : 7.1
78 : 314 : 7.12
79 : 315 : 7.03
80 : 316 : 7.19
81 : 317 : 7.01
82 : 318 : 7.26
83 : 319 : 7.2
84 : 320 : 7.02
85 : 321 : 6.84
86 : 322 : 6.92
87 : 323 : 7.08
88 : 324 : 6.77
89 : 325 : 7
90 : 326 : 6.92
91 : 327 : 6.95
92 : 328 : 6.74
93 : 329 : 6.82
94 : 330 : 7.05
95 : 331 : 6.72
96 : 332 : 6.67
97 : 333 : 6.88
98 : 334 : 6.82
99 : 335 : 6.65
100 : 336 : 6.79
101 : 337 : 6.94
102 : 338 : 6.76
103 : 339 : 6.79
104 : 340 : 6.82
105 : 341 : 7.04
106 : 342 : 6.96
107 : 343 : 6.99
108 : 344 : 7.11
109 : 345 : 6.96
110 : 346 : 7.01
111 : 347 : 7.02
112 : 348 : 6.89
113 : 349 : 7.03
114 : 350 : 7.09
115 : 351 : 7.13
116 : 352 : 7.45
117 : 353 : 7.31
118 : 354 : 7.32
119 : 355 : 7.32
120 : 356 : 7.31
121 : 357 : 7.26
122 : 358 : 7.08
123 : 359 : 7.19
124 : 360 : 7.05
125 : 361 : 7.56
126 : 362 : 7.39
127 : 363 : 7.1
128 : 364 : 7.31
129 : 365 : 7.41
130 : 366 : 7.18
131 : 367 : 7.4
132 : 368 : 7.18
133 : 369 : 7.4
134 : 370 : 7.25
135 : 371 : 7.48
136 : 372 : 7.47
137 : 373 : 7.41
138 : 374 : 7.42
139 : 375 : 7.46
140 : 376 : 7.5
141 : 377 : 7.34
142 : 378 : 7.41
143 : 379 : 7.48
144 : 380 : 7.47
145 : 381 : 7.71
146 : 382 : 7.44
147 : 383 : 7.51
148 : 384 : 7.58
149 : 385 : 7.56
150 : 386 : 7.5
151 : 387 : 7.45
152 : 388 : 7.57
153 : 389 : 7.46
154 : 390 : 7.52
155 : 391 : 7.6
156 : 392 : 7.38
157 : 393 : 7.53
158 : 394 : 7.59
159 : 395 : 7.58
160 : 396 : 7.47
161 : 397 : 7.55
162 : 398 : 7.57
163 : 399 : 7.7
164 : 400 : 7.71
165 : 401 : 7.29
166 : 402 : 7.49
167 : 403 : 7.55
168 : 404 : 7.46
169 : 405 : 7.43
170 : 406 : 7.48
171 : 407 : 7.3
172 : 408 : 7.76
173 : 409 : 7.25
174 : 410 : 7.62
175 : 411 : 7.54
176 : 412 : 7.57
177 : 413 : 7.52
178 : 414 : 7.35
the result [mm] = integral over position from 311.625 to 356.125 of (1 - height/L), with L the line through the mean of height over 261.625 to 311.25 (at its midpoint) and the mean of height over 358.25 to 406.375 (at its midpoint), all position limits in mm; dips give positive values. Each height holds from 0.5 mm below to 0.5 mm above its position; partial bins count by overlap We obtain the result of 1.9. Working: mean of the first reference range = 7.17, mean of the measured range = 7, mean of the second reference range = 7.45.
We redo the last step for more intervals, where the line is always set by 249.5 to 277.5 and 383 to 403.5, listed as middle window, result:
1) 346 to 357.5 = 0.37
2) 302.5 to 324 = 0.71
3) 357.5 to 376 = 0.34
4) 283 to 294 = 0.16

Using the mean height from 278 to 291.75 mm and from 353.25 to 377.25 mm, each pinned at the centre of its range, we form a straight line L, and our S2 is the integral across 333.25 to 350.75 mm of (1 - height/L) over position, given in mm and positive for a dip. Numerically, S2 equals 0.9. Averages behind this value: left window 7.18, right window 7.32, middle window 6.92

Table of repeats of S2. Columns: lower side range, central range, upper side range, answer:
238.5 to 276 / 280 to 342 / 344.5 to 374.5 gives 1.42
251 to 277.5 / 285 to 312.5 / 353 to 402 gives 0.42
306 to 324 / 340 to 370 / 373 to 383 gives 0.62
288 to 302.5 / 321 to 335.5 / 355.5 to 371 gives 0.75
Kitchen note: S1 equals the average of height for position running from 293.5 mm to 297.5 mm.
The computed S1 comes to 7.19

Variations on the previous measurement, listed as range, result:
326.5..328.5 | 6.85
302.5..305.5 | 6.96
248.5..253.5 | 7.25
